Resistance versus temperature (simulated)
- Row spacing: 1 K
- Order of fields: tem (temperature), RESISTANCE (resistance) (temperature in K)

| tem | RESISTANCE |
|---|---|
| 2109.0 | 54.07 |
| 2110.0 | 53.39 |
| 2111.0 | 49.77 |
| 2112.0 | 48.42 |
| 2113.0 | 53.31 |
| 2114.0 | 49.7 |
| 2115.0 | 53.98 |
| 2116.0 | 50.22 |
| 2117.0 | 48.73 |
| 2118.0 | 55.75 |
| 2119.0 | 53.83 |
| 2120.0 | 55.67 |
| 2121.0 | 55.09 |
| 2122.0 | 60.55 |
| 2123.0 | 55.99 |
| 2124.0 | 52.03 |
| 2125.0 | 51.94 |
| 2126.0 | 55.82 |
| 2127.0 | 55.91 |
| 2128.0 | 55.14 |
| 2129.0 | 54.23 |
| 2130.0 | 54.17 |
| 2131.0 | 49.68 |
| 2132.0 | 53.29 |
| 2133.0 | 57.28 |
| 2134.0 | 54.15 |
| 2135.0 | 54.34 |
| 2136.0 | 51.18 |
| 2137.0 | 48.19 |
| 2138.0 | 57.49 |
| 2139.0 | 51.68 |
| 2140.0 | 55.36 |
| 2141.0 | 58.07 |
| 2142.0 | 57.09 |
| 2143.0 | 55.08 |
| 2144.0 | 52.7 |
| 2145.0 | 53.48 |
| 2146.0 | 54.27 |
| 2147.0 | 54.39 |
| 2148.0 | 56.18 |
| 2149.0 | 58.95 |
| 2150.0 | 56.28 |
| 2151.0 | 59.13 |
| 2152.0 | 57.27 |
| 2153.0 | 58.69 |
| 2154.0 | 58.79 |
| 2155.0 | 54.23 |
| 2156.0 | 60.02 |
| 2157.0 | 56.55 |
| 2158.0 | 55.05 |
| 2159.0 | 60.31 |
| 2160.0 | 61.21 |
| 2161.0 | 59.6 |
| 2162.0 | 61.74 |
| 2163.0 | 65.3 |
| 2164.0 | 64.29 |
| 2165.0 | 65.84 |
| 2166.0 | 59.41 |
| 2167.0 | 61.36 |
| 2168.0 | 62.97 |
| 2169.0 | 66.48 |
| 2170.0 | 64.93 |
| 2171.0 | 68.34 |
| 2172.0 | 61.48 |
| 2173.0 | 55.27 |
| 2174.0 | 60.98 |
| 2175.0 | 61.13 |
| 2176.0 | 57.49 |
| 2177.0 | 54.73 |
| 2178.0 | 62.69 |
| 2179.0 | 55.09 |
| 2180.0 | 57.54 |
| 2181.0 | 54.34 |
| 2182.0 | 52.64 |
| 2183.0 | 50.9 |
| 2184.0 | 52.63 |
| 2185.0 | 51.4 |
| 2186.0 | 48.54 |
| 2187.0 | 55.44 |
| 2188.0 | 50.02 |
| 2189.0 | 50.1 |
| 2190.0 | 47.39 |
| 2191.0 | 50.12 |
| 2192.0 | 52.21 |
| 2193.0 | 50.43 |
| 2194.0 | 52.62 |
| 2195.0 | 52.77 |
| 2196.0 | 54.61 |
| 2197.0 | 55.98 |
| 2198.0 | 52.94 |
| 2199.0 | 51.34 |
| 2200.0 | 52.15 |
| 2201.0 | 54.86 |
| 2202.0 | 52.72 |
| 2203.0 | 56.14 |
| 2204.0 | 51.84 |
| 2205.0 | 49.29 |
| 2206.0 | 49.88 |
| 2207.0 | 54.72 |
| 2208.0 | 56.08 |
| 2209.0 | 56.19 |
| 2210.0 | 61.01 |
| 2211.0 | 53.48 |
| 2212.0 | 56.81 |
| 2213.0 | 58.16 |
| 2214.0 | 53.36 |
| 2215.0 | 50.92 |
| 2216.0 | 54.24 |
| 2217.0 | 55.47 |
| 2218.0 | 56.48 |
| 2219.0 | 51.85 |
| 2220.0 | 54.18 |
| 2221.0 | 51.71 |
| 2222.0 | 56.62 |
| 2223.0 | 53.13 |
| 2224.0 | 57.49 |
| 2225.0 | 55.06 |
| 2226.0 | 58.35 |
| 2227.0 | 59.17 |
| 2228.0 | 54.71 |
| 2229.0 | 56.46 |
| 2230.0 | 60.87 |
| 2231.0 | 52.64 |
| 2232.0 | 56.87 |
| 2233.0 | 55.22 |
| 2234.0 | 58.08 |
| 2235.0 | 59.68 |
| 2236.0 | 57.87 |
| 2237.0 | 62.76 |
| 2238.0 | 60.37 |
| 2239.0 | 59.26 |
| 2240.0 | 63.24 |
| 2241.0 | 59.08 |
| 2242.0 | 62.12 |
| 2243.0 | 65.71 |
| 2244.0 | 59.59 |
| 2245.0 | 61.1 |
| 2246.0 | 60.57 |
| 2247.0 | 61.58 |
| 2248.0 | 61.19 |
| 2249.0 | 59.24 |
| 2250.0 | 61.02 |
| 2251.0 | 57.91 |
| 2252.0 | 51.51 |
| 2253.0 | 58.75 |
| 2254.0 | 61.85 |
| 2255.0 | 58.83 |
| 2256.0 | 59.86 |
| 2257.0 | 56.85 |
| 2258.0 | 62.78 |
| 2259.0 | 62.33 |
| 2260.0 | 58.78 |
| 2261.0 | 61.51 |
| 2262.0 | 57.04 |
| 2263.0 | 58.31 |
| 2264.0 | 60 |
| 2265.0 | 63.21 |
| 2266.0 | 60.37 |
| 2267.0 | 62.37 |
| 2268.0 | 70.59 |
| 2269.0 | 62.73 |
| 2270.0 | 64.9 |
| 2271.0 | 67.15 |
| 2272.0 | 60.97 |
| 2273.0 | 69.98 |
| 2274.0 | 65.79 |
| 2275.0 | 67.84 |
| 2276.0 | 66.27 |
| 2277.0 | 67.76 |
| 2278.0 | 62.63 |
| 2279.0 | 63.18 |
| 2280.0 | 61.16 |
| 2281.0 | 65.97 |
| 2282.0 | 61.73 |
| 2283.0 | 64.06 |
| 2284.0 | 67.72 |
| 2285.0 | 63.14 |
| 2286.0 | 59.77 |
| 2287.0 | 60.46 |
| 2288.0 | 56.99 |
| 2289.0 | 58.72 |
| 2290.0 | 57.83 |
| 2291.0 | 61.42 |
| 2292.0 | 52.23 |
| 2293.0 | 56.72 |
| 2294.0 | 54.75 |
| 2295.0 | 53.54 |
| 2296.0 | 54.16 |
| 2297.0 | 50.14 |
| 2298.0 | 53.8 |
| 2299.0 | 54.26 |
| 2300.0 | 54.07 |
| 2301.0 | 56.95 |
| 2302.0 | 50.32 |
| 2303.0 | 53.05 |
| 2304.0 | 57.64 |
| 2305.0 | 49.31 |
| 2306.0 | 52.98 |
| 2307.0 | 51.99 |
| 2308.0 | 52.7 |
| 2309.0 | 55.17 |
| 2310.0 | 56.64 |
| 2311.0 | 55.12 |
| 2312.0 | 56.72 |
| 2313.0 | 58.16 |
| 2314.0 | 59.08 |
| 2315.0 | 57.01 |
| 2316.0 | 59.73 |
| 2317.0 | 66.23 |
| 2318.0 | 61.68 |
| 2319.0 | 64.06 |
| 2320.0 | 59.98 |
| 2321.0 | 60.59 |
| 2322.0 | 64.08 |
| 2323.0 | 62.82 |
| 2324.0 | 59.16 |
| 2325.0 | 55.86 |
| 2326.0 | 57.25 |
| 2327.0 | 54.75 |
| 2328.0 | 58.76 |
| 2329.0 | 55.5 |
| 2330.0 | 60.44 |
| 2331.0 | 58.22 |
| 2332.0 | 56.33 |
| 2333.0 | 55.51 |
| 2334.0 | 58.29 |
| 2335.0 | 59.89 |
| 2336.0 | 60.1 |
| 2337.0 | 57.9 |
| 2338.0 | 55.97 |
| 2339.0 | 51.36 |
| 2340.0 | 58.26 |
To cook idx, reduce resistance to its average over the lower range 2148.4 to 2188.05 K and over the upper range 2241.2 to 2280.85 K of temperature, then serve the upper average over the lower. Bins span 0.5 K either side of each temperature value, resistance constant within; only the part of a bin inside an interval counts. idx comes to 1.06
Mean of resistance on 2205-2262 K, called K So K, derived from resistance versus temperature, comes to 57.7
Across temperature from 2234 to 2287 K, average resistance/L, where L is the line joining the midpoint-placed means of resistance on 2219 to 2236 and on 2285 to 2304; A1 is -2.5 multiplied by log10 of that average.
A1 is -0.11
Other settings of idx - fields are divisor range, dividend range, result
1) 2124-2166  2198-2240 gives 0.99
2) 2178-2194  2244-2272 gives 1.16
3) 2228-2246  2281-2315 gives 0.95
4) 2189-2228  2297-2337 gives 1.06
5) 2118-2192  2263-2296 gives 1.10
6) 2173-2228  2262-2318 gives 1.09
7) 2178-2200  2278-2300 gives 1.12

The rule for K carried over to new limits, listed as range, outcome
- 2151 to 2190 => 58.2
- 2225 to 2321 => 59.4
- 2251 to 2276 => 61.9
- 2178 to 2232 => 54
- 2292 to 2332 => 56.7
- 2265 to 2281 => 64.9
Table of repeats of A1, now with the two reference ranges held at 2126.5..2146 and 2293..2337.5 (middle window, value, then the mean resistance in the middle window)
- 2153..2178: -0.12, 60.7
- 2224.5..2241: -0.05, 58.2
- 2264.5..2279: -0.16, 65.1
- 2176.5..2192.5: 0.04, 52.9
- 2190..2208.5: 0.05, 52.7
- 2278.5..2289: -0.11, 62.2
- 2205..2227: 0.01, 55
